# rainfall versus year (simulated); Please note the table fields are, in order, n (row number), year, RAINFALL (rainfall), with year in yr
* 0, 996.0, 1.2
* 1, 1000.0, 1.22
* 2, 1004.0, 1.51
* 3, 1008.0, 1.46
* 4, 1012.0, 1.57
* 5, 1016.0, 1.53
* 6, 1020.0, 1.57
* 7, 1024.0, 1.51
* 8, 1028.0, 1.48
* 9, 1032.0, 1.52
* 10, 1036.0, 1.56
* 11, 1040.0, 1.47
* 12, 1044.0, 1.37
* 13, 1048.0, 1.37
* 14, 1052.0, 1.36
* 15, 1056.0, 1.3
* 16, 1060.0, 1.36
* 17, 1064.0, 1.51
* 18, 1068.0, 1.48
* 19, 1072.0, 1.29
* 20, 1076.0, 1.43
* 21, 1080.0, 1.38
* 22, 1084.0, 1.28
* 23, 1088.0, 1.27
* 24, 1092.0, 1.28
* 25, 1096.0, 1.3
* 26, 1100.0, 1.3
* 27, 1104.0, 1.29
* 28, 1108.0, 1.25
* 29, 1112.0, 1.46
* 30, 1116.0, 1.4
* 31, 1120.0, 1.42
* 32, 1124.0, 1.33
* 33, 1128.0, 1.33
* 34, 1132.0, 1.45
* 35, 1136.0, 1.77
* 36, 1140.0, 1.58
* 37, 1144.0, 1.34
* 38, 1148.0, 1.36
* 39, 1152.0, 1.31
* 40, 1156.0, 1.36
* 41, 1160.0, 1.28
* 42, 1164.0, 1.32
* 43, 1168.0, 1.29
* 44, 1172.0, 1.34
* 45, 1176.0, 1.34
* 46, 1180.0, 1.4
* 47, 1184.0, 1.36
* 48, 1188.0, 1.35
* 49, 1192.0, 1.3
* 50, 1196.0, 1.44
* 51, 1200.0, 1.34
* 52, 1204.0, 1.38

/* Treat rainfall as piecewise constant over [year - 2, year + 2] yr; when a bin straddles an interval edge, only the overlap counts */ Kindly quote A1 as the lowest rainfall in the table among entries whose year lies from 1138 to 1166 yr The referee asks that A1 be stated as 1.28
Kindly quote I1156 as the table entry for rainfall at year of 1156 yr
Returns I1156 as 1.36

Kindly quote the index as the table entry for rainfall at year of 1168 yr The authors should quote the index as 1.29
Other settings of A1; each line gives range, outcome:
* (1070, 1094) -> 1.27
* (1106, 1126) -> 1.25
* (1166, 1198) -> 1.29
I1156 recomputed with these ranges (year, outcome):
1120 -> 1.42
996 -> 1.2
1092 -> 1.28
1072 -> 1.29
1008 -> 1.46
